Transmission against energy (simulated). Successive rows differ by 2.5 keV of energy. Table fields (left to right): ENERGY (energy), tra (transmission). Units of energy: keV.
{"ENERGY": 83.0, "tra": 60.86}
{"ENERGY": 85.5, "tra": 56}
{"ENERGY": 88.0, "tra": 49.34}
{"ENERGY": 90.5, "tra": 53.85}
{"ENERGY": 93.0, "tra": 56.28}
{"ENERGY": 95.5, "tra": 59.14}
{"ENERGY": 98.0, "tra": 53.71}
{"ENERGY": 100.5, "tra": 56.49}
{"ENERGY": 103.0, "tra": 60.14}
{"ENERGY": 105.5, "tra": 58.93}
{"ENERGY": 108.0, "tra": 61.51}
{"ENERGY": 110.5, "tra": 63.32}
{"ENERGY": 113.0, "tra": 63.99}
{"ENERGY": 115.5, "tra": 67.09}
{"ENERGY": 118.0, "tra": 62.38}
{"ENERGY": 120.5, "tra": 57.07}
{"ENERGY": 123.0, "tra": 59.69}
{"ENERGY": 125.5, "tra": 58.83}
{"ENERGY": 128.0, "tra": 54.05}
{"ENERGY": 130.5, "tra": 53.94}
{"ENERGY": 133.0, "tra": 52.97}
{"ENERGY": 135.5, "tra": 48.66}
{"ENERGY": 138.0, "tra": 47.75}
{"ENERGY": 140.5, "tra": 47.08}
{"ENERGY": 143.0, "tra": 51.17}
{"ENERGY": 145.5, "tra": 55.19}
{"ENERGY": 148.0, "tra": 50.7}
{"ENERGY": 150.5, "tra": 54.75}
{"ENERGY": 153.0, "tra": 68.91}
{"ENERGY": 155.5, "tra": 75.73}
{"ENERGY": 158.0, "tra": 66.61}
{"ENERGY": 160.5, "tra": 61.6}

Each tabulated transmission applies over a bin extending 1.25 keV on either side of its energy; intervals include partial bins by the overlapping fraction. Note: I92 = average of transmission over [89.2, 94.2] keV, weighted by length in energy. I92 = 55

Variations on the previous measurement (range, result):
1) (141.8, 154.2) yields 56.1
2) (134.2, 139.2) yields 48.3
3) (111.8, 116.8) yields 65.5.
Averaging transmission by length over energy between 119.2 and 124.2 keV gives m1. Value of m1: 58.4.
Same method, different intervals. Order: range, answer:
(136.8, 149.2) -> 50.4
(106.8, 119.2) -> 63.7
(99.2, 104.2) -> 58.3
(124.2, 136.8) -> 53.7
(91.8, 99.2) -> 56.4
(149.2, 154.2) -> 61.6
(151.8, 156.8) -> 72.3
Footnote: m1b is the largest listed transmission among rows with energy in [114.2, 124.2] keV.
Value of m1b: 67.09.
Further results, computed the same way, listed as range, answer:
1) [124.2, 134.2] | 58.83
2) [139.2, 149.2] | 55.19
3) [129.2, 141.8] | 53.94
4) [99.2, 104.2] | 60.14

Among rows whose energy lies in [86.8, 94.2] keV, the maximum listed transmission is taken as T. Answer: 56.28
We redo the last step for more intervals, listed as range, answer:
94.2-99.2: 59.14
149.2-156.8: 75.73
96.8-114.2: 63.99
